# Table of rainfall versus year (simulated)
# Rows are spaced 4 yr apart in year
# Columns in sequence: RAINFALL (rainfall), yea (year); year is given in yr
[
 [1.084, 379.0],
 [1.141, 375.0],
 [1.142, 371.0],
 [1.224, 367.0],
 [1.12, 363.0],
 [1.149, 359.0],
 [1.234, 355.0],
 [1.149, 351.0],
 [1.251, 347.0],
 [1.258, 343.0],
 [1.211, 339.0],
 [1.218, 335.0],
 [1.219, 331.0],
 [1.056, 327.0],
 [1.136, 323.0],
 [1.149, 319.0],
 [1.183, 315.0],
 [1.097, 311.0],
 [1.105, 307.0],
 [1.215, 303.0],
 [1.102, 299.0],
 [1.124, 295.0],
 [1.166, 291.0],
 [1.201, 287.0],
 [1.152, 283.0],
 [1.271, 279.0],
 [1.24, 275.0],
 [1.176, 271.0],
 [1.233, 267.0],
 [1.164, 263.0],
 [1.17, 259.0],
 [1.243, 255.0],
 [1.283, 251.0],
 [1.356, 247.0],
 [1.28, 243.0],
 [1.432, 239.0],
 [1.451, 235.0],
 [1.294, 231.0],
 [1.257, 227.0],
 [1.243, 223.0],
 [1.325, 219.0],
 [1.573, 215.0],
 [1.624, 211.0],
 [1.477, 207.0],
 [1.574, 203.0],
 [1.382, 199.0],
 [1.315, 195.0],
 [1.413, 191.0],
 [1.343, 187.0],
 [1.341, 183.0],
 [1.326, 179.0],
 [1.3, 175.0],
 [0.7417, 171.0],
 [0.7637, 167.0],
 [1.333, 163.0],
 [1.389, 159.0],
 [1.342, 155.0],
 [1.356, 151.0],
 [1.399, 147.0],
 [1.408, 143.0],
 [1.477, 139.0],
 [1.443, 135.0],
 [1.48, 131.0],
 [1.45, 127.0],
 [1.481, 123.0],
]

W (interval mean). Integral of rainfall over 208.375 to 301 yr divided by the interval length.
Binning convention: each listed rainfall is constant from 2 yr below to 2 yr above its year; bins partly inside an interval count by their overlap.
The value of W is 1.28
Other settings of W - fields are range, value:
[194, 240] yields 1.41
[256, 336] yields 1.17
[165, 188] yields 1.13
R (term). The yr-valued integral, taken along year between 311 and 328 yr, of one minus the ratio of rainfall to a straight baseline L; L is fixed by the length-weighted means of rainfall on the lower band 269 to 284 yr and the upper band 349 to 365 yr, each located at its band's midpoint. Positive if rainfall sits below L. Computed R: 0.8 yr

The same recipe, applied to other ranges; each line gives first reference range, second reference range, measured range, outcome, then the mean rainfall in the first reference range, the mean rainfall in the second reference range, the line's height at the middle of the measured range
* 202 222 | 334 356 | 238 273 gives 3.8 yr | 1.5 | 1.22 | 1.41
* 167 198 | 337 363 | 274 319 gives 1.6 yr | 1.23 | 1.2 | 1.21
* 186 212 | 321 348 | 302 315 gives 1.0 yr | 1.44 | 1.19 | 1.24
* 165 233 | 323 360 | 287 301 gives 1.0 yr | 1.31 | 1.19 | 1.23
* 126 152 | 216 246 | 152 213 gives 3.2 yr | 1.43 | 1.34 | 1.39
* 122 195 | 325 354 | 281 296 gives 0.8 yr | 1.32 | 1.2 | 1.23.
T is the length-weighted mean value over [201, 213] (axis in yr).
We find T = 1.56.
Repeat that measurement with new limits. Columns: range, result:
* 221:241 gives 1.34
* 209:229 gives 1.4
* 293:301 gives 1.11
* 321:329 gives 1.1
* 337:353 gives 1.22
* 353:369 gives 1.18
